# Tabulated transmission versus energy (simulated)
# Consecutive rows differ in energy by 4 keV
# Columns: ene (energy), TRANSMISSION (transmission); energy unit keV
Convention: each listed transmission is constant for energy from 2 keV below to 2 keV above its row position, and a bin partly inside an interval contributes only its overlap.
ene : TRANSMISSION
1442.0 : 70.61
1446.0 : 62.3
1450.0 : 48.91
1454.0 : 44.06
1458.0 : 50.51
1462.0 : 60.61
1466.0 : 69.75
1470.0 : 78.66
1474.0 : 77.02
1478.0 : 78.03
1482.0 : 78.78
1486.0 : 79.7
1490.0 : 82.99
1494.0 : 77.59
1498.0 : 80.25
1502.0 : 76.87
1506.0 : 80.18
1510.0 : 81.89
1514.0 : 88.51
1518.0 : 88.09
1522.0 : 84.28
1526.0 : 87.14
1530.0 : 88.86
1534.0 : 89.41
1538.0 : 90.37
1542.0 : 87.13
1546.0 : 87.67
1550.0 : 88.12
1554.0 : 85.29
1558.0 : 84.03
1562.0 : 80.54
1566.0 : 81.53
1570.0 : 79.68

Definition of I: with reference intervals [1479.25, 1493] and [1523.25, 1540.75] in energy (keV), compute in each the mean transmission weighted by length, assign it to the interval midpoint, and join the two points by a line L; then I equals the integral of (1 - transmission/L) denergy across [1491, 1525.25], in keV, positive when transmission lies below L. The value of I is 0.8 keV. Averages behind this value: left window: 80.1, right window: 88.7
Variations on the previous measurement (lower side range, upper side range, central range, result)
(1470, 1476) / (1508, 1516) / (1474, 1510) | 0.9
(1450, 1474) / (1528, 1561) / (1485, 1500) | -2.0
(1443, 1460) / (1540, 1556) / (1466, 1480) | -3.8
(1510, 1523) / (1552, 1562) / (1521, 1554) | -1.1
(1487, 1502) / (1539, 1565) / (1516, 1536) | -1.1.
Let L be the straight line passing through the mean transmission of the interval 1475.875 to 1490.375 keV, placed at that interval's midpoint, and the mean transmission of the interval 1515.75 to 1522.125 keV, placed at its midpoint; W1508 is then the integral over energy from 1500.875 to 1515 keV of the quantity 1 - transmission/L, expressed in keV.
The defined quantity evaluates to 0.5 keV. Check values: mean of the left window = 79.5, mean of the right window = 86.8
